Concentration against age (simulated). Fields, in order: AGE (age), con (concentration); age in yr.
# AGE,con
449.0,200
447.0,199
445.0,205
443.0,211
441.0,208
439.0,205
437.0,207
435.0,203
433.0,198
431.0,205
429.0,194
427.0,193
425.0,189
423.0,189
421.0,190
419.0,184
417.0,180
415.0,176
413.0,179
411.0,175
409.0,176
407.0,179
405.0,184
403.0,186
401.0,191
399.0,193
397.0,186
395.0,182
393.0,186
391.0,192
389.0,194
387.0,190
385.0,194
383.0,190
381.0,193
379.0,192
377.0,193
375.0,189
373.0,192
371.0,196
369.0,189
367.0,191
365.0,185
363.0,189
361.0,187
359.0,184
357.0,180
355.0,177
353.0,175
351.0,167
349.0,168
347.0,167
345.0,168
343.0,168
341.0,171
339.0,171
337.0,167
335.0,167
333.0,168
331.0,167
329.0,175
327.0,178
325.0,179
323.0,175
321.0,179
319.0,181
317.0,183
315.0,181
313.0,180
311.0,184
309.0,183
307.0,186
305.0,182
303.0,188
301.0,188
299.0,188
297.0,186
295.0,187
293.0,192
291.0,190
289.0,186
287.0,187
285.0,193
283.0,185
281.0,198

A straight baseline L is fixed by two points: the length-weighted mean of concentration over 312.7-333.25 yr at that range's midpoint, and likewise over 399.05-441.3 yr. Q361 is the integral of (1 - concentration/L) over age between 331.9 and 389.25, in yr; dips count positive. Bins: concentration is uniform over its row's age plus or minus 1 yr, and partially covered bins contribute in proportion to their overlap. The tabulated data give 0.3 yr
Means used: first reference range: 177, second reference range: 190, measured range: 181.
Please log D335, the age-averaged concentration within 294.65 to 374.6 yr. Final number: 179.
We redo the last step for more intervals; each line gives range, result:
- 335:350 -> 168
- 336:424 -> 183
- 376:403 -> 190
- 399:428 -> 184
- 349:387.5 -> 186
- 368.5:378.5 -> 192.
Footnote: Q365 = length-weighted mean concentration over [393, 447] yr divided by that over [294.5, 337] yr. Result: 1.06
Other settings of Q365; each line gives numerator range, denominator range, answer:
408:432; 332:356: 1.10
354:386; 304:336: 1.06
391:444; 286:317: 1.02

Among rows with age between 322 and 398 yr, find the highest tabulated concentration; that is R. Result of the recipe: 196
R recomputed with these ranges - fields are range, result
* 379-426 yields 194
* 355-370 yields 191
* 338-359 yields 184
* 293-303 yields 192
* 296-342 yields 188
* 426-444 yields 211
